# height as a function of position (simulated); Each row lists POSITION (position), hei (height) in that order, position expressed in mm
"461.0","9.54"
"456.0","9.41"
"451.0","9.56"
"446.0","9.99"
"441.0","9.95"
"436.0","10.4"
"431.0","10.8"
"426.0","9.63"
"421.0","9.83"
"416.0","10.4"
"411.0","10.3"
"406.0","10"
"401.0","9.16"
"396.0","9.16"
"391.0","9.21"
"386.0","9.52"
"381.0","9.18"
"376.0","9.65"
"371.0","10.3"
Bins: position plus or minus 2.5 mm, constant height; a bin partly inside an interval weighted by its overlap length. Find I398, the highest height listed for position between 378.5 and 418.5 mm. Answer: 10.4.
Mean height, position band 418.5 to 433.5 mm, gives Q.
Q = 10.1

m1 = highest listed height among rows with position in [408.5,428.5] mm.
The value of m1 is 10.4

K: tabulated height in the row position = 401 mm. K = 9.16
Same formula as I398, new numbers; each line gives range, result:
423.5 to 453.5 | 10.8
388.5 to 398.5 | 9.21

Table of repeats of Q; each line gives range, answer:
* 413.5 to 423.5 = 10.1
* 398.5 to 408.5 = 9.58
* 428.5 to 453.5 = 10.1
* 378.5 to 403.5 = 9.25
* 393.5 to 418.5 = 9.8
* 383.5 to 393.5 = 9.37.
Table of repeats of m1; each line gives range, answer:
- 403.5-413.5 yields 10.3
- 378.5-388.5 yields 9.52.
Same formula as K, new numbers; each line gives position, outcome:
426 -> 9.63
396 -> 9.16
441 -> 9.95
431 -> 10.8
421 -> 9.83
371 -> 10.3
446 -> 9.99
